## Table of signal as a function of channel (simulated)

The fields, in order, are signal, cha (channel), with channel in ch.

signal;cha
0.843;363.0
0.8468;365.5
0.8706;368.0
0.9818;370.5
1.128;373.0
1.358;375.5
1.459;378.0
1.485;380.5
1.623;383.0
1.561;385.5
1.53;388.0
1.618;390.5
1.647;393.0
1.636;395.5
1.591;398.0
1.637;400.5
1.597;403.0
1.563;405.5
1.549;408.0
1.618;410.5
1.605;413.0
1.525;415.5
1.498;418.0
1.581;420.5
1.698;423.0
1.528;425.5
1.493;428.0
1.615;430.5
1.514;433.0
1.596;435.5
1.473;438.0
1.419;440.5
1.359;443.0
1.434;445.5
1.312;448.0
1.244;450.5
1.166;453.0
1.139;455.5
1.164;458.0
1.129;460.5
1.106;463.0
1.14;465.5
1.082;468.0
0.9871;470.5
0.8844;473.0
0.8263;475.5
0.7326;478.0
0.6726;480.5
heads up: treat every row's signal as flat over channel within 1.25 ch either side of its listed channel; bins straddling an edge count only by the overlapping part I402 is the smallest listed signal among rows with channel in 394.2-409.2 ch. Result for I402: 1.549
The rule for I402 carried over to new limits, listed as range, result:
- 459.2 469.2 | 1.082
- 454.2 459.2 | 1.139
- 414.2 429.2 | 1.493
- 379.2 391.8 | 1.485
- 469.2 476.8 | 0.8263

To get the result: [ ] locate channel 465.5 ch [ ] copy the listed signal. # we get 1.14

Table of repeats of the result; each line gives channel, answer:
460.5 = 1.129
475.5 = 0.8263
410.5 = 1.618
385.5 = 1.561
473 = 0.8844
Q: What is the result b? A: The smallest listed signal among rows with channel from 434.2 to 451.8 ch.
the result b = 1.244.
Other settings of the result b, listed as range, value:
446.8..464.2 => 1.106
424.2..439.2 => 1.473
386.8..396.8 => 1.53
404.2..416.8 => 1.525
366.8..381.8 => 0.8706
